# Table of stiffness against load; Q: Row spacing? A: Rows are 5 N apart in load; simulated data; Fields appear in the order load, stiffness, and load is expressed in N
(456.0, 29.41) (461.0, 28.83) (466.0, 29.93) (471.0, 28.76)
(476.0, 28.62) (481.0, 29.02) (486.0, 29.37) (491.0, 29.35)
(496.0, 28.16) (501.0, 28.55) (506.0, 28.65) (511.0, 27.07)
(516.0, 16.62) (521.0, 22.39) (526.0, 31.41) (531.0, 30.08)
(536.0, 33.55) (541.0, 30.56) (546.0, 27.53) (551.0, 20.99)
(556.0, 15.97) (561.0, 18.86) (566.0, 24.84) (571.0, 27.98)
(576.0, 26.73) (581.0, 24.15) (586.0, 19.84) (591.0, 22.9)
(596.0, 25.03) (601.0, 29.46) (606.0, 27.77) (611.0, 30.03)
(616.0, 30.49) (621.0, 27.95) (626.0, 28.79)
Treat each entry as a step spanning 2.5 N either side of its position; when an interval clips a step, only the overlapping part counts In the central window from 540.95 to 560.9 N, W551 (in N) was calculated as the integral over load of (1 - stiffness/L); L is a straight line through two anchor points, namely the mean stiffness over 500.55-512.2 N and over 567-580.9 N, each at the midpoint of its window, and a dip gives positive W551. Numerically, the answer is 3.51 N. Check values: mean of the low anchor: 28.1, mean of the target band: 22.3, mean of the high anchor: 26.5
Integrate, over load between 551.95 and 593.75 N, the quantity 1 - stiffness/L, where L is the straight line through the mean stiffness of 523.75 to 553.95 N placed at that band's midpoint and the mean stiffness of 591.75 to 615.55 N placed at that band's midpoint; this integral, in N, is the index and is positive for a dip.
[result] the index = 8.4 N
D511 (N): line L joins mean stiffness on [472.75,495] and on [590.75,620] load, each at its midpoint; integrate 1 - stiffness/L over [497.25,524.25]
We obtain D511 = 3.6 N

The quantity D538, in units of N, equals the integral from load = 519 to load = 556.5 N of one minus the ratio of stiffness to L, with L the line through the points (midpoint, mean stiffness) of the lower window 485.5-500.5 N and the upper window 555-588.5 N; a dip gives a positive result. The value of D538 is -2.4 N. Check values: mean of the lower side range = 28.9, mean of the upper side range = 22.9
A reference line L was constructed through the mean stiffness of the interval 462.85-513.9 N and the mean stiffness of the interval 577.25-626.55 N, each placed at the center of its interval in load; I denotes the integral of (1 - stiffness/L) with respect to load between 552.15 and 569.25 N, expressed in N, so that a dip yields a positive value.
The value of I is 4.4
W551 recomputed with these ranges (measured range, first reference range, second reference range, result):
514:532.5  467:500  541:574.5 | 0.6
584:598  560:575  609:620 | 2.4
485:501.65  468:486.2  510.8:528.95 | -1.1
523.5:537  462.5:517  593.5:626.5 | -1.6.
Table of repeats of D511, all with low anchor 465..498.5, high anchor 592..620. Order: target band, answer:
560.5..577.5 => 2.0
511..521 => 2.8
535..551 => -0.1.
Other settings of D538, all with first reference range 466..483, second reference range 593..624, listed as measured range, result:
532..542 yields -1.1 N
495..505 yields 0.1 N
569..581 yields 0.8 N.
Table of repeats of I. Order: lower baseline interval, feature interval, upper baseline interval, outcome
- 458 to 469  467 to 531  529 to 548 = 5.1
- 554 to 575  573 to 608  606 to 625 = 1.0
